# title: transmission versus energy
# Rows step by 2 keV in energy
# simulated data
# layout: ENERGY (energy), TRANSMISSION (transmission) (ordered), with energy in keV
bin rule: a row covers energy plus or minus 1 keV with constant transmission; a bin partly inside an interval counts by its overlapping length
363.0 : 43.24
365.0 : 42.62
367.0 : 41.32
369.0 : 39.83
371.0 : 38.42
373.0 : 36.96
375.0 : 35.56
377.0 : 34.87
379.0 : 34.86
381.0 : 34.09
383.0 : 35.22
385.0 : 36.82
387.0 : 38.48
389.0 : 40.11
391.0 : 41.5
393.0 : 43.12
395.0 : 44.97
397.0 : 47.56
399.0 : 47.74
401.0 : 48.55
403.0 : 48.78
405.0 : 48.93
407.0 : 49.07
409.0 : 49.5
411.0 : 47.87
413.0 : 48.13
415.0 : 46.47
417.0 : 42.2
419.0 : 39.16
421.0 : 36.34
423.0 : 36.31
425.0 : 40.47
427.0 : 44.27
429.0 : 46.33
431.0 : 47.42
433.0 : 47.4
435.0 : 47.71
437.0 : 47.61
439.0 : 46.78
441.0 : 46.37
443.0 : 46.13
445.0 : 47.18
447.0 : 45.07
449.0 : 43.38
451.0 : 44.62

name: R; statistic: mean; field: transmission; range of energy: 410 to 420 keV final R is 44.8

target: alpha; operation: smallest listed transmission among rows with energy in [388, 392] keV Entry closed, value 40.11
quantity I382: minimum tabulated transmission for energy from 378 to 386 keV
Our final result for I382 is 34.09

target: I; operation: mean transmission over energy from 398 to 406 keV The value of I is 48.5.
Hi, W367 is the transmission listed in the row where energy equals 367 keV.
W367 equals 41.32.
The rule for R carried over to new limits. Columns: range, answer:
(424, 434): 45.2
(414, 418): 44.3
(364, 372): 40.5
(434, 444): 46.9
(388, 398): 43.5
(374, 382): 34.8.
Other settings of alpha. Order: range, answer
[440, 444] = 46.13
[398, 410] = 47.74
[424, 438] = 40.47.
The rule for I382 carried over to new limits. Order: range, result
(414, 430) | 36.31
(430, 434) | 47.4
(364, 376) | 35.56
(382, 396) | 35.22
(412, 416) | 46.47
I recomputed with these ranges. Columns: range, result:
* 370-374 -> 37.7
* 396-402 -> 47.9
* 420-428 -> 39.3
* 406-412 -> 48.8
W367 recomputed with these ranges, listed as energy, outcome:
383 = 35.22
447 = 45.07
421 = 36.34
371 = 38.42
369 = 39.83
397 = 47.56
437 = 47.61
